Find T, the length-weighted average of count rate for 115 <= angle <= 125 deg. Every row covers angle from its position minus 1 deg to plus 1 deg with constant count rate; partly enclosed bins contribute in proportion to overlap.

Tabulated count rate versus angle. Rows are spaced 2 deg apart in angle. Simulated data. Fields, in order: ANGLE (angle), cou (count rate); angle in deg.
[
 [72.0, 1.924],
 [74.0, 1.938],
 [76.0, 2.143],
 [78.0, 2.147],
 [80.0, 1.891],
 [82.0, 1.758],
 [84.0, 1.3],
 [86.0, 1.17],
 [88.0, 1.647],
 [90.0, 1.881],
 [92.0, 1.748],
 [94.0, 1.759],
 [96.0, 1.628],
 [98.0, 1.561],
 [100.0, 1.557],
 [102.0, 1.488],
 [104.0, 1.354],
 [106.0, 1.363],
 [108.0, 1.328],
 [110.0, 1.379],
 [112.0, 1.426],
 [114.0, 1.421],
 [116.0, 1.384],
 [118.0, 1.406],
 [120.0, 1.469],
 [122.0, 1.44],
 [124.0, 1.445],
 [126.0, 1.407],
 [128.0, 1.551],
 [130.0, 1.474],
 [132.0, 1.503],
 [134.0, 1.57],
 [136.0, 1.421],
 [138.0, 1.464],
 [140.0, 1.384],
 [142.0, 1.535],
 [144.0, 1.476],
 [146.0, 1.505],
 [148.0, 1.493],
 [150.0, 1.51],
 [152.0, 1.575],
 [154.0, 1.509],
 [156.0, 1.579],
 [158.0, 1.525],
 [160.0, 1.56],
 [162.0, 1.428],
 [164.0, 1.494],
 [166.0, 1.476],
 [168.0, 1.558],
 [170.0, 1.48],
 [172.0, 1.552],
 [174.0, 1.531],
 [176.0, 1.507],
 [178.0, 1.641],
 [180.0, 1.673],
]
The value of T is 1.43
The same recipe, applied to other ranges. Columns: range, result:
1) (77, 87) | 1.65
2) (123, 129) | 1.47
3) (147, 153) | 1.53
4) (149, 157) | 1.54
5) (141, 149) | 1.5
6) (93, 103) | 1.6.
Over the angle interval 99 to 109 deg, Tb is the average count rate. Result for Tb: 1.42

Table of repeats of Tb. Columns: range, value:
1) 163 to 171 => 1.5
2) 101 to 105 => 1.42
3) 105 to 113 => 1.37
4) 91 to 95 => 1.75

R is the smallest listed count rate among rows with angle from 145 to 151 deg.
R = 1.493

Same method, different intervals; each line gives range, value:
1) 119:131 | 1.407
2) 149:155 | 1.509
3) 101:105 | 1.354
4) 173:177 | 1.507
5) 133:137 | 1.421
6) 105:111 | 1.328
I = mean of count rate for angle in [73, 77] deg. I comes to 2.04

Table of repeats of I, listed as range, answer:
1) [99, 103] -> 1.52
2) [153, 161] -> 1.54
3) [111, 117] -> 1.41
